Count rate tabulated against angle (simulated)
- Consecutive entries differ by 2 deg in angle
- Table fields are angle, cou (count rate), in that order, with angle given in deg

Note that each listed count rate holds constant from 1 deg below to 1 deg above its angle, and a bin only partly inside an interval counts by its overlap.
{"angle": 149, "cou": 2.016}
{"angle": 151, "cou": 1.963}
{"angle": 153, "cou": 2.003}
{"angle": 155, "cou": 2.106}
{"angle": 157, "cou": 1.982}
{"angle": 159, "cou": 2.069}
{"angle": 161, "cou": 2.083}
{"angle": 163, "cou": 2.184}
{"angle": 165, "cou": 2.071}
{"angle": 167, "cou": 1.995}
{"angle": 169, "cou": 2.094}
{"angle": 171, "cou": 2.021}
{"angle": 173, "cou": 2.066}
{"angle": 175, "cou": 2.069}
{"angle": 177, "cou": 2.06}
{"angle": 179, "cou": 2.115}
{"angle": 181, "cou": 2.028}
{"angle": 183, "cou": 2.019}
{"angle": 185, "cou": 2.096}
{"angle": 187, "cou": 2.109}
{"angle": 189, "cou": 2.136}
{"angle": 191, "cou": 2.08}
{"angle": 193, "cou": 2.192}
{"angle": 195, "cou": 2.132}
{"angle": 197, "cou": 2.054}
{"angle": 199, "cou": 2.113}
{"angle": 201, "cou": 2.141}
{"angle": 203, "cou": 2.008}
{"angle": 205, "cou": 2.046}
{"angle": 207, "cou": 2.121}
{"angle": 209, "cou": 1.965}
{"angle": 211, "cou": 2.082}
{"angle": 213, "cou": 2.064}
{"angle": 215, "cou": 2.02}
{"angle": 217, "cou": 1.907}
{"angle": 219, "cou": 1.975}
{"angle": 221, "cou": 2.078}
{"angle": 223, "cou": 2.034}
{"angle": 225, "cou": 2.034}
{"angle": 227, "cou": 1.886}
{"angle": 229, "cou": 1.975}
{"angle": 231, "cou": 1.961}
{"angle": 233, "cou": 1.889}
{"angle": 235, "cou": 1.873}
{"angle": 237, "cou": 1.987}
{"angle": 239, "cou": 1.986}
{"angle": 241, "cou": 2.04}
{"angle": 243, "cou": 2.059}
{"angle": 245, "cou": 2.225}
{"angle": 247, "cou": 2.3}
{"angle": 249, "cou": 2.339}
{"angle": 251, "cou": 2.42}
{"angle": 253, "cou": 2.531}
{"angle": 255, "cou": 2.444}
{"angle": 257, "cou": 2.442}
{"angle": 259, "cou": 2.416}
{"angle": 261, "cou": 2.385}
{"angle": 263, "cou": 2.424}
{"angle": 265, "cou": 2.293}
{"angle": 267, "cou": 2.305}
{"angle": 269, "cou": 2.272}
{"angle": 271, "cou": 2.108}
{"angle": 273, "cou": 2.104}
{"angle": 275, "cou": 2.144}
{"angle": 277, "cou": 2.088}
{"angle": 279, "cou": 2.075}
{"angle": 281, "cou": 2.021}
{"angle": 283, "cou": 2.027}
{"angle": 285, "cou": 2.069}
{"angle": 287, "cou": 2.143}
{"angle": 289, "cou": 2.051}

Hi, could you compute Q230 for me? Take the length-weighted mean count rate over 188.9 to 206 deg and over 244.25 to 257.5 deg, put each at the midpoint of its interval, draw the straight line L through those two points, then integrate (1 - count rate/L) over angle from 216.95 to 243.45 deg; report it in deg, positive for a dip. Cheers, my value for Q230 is 3.5 deg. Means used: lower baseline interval 2.1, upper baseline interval 2.39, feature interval 1.98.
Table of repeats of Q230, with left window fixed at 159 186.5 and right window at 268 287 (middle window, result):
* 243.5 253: -1.1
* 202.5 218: 0.4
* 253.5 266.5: -1.9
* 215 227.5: 0.6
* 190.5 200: -0.2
